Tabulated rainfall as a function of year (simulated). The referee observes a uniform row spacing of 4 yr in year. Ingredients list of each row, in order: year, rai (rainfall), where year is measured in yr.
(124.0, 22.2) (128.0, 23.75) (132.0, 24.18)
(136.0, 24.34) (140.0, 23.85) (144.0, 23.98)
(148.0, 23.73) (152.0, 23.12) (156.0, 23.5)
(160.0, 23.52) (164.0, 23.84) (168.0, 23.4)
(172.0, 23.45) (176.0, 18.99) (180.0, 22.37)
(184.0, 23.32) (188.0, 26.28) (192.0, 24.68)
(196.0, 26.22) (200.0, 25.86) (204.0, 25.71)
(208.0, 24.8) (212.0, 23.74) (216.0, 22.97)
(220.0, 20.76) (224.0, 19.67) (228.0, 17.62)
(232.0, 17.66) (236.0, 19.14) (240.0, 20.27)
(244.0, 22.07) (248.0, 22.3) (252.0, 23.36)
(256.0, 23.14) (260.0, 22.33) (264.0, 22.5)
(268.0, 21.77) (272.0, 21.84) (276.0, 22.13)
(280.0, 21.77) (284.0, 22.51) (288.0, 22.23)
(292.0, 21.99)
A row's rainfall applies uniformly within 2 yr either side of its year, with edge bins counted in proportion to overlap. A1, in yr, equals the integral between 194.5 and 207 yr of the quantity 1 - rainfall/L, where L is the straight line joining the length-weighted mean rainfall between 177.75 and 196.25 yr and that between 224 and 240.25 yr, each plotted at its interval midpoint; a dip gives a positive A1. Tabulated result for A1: -1.8 yr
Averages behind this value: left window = 24.3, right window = 18.6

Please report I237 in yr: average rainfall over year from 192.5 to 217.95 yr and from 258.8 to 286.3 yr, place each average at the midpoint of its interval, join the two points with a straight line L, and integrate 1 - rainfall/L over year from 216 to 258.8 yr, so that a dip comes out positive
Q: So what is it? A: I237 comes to 5.1 yr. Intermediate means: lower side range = 24.9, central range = 20.7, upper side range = 22.1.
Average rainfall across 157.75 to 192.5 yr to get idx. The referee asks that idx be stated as 23.3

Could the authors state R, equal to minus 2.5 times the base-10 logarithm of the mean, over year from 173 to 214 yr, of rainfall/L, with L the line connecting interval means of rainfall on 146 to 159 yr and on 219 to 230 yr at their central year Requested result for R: -0.15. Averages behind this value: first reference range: 23.5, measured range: 24.2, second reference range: 19.2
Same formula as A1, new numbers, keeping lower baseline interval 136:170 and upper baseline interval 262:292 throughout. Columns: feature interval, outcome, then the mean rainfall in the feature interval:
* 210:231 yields 1.9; 20.8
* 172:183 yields 0.9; 21.4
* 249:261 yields -0.3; 22.9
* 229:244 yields 2.2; 19.3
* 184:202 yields -1.8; 25.5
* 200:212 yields -1.1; 25.1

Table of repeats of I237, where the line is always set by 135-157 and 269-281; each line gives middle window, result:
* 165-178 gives 0.7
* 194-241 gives 1.4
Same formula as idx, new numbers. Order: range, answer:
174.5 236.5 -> 22.6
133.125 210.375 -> 23.9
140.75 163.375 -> 23.6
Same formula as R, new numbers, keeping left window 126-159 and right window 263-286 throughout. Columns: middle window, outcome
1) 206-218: -0.04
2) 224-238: 0.23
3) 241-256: 0.00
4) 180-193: -0.05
